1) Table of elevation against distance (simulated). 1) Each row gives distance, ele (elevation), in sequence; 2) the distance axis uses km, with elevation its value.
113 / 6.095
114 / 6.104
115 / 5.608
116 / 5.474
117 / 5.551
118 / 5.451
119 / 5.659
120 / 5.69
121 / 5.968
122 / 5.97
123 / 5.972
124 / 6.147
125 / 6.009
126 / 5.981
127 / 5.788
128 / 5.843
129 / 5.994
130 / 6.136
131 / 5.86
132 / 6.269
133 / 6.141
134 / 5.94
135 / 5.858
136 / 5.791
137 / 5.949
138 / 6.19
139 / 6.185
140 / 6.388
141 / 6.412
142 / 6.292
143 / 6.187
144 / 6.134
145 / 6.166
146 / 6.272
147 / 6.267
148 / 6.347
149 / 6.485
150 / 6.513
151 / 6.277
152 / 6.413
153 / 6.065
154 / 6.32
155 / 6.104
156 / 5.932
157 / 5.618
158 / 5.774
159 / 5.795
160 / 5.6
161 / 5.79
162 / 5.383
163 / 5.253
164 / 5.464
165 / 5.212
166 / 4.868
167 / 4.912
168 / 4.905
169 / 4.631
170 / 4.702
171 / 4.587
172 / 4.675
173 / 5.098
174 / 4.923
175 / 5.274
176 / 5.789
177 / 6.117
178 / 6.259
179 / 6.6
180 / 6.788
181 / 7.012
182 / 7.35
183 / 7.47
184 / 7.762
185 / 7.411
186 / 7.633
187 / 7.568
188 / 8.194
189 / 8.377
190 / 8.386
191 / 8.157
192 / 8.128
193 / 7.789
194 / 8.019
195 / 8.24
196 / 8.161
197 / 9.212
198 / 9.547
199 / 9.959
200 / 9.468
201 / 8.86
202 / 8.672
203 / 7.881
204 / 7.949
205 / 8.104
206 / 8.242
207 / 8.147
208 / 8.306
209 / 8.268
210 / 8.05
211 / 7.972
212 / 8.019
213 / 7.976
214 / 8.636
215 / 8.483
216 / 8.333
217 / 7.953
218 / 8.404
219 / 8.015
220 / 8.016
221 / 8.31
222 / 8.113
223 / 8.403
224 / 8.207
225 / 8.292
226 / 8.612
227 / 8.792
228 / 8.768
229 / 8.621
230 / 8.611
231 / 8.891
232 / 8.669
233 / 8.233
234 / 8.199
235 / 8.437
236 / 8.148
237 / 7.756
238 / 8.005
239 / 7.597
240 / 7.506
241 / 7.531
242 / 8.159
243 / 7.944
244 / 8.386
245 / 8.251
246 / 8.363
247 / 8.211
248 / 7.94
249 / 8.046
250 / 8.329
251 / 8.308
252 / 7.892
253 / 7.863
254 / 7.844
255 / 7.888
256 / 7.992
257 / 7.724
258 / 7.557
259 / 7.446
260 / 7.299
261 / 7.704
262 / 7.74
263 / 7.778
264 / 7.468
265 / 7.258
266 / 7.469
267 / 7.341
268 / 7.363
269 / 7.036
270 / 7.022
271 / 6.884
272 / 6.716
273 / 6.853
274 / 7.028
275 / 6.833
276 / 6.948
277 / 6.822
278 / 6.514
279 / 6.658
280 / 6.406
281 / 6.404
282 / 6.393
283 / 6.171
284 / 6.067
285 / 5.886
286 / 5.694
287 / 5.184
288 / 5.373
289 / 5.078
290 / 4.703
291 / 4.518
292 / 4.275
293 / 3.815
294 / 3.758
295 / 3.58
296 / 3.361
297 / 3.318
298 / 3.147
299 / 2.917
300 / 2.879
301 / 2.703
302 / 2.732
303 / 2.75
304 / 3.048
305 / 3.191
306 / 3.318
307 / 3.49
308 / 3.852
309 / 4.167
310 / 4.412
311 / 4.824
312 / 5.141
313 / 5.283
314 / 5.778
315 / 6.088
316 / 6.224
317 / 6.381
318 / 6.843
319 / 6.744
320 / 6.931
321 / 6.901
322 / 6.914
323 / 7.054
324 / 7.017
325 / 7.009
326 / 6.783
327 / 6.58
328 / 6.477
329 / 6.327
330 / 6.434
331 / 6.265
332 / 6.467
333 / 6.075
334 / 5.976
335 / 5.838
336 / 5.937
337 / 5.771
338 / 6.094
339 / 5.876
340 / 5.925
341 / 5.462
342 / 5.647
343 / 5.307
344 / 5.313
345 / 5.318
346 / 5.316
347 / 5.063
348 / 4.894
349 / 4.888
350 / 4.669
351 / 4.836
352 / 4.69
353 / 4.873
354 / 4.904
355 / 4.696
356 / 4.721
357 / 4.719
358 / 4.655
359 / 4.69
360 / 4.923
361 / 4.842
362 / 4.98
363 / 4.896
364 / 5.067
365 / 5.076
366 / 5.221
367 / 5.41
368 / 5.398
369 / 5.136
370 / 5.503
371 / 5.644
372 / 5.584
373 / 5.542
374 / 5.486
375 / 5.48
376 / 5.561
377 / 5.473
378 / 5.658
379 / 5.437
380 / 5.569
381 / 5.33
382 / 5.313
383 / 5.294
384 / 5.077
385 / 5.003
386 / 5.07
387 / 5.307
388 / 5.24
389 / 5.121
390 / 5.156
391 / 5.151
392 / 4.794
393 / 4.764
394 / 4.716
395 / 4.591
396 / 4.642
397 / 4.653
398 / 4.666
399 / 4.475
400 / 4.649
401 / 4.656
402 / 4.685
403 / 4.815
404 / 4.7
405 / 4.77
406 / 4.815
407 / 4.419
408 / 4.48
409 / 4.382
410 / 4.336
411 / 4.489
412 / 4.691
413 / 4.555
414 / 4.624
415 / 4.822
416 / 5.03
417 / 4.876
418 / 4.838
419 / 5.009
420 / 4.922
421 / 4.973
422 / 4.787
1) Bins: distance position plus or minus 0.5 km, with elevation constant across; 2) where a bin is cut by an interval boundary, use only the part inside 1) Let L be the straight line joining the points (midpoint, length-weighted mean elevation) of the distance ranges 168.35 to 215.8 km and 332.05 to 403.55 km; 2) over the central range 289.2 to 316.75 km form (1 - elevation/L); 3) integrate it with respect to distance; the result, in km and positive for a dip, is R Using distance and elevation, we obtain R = 9.2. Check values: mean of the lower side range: 7.5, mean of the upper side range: 5.18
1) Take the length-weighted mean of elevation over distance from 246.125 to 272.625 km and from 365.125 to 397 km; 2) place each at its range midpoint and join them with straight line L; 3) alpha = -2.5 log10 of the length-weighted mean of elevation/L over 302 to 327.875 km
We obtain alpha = 0.19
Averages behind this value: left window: 7.63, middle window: 5.43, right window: 5.24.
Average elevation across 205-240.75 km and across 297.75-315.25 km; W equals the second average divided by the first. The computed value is 0.47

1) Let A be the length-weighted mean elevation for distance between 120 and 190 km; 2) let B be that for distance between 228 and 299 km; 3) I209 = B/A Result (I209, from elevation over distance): 1.14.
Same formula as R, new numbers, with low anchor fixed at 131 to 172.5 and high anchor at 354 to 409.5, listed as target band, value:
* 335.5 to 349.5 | -0.9 km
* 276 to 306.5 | 4.2 km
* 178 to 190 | -3.7 km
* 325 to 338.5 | -2.8 km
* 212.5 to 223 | -5.0 km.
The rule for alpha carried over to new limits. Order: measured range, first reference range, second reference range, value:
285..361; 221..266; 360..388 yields 0.230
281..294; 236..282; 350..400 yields 0.300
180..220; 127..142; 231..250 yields -0.121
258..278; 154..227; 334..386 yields -0.140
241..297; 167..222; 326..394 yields -0.030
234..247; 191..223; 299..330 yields -0.090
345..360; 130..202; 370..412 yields 0.090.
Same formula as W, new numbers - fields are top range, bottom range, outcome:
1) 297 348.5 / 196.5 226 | 0.63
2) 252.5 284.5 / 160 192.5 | 1.14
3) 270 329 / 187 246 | 0.64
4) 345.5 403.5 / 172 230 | 0.64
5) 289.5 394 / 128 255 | 0.71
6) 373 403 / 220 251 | 0.62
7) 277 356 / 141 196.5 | 0.83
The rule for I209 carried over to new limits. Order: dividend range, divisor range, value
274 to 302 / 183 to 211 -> 0.60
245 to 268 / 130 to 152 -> 1.26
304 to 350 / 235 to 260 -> 0.72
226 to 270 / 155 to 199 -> 1.21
